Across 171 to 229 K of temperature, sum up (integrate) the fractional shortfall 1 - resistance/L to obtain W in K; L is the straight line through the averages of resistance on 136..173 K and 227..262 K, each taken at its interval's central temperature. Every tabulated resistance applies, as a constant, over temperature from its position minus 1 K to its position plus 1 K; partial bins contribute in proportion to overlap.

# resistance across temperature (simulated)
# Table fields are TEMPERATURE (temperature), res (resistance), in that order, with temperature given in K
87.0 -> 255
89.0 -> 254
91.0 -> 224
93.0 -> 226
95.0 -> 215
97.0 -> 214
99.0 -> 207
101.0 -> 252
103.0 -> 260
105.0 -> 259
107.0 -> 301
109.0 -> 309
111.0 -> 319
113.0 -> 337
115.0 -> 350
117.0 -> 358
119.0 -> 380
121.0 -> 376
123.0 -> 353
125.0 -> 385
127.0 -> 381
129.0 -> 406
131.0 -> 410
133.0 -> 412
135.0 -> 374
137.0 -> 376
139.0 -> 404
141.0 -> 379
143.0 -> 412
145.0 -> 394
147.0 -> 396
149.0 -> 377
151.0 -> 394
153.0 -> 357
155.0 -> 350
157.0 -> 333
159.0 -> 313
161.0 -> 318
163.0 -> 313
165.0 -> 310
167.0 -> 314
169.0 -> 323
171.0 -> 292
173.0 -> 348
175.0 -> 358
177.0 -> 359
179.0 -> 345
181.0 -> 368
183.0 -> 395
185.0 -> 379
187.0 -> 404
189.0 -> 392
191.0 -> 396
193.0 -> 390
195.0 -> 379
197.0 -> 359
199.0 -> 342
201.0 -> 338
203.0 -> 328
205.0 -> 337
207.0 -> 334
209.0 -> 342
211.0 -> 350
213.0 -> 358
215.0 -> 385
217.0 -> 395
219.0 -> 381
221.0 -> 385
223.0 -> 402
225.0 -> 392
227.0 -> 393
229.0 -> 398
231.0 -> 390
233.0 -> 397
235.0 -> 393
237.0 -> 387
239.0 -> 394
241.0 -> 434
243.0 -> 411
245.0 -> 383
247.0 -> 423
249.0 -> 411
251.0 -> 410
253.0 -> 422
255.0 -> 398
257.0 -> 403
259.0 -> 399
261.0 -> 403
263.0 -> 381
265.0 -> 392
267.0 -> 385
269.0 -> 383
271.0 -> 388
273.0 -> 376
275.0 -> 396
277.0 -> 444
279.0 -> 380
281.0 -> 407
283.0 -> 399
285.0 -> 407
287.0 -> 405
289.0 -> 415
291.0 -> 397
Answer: 1.53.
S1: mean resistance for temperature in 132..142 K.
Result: 389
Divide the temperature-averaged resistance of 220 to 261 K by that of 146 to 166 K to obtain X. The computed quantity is 1.16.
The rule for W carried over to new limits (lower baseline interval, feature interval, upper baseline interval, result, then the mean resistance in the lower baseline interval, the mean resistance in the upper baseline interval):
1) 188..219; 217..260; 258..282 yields -2.4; 362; 394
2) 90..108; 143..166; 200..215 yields -4.8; 240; 344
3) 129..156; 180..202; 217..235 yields 0.8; 388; 392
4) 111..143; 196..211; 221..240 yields 1.9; 378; 394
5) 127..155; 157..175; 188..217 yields 2.8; 390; 361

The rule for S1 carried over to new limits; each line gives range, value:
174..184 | 365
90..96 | 222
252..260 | 406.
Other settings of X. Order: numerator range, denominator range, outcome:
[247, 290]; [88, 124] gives 1.39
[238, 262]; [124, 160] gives 1.07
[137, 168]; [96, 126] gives 1.15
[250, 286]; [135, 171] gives 1.12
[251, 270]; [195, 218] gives 1.13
